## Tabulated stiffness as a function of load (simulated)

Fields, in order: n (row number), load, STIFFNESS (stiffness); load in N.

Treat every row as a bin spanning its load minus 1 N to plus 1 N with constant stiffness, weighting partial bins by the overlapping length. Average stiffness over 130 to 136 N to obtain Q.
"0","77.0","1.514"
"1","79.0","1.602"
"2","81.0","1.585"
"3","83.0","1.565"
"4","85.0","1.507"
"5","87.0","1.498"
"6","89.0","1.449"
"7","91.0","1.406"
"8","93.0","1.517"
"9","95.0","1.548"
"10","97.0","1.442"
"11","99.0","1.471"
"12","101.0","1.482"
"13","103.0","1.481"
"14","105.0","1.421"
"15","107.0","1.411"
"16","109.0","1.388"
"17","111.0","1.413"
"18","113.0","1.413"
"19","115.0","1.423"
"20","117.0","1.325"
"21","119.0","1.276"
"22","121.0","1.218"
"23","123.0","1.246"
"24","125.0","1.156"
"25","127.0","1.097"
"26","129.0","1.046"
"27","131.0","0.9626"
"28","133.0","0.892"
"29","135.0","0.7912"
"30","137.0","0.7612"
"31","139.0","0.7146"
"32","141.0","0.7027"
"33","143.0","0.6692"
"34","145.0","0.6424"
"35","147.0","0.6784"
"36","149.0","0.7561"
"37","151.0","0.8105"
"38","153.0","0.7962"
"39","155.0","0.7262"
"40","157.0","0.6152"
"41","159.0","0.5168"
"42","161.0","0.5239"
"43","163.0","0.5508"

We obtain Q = 0.882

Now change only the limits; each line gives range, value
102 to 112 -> 1.42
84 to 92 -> 1.46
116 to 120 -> 1.3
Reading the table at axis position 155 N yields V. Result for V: 0.7262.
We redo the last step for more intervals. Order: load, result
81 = 1.585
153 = 0.7962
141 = 0.7027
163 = 0.5508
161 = 0.5239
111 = 1.413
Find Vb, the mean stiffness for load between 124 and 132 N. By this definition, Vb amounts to 1.07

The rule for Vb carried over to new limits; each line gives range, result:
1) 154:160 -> 0.619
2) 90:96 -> 1.49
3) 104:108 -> 1.42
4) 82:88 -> 1.52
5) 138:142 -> 0.709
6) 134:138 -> 0.776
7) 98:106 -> 1.46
